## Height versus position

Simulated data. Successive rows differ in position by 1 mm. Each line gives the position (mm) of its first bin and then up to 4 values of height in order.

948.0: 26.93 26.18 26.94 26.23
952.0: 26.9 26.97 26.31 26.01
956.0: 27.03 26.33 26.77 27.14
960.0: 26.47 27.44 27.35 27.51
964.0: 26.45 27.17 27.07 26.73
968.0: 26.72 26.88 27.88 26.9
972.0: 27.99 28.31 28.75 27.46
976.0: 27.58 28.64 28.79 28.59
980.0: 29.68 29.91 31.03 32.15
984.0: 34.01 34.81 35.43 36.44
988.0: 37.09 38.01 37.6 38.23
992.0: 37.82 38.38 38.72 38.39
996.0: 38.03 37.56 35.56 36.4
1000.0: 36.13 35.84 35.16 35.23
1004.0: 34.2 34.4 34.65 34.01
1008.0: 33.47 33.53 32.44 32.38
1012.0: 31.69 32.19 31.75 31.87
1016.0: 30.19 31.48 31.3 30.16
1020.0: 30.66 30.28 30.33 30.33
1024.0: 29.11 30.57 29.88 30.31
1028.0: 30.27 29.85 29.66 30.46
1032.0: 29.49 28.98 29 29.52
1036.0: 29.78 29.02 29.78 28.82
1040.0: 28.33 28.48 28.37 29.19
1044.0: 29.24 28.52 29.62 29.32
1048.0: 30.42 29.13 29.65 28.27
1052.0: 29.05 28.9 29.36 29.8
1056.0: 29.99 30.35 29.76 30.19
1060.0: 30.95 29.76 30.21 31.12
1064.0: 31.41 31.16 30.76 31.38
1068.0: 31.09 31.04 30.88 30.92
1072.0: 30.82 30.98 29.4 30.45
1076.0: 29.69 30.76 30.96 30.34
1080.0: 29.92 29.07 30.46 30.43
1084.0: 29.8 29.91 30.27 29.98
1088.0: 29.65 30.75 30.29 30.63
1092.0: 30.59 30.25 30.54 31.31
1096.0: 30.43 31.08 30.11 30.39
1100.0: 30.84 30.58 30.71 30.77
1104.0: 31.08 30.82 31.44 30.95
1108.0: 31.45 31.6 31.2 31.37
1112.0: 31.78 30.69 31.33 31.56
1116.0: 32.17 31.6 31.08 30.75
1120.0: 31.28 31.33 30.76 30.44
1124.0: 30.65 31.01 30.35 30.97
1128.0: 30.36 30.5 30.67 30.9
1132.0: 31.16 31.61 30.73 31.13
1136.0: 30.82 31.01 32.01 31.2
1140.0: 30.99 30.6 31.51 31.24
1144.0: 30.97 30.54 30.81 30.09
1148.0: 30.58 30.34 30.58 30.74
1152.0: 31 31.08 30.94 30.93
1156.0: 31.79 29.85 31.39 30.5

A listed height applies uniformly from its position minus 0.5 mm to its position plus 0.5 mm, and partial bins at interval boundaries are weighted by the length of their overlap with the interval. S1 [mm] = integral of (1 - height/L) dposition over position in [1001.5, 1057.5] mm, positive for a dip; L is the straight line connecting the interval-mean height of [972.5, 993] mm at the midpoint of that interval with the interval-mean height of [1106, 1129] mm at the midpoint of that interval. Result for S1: 2.7 mm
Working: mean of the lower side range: 32.7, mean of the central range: 30.6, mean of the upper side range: 31.1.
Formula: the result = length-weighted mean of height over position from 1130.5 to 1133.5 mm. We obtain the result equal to 31.2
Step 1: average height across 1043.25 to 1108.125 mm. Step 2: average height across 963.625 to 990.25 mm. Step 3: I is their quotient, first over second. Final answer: 1.00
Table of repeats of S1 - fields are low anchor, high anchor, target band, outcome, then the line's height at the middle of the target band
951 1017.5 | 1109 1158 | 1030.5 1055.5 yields 1.65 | 31.3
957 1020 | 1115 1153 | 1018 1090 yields 3.46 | 31.5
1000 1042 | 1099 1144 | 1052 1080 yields 0.65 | 31.1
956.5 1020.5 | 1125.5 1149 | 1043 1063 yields 1.15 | 31.4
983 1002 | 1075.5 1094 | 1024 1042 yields 2.33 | 33.9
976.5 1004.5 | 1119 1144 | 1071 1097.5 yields 1.59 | 32.3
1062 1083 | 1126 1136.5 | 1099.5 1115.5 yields -0.19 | 30.8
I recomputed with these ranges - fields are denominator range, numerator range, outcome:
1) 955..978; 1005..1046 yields 1.12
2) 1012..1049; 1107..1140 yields 1.04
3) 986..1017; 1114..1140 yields 0.88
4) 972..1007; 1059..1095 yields 0.90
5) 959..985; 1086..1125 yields 1.09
